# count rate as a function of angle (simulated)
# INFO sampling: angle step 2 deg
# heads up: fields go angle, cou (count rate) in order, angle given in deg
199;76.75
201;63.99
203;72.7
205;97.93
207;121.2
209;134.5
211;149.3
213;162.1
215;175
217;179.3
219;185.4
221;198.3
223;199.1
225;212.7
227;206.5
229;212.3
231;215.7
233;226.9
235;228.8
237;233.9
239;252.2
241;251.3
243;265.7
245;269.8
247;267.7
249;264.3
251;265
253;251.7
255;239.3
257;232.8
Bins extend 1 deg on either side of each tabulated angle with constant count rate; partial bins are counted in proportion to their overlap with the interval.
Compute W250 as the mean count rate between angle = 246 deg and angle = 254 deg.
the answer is 262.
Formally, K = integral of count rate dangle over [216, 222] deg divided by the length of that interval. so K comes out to 188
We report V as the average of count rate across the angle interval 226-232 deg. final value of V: 212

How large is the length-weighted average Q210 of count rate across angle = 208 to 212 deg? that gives 142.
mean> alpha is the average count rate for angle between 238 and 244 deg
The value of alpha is 256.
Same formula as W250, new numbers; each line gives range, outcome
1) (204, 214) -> 133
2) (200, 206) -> 78.2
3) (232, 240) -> 235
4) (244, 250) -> 267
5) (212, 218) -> 172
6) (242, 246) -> 268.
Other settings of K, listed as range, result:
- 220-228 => 204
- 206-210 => 128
